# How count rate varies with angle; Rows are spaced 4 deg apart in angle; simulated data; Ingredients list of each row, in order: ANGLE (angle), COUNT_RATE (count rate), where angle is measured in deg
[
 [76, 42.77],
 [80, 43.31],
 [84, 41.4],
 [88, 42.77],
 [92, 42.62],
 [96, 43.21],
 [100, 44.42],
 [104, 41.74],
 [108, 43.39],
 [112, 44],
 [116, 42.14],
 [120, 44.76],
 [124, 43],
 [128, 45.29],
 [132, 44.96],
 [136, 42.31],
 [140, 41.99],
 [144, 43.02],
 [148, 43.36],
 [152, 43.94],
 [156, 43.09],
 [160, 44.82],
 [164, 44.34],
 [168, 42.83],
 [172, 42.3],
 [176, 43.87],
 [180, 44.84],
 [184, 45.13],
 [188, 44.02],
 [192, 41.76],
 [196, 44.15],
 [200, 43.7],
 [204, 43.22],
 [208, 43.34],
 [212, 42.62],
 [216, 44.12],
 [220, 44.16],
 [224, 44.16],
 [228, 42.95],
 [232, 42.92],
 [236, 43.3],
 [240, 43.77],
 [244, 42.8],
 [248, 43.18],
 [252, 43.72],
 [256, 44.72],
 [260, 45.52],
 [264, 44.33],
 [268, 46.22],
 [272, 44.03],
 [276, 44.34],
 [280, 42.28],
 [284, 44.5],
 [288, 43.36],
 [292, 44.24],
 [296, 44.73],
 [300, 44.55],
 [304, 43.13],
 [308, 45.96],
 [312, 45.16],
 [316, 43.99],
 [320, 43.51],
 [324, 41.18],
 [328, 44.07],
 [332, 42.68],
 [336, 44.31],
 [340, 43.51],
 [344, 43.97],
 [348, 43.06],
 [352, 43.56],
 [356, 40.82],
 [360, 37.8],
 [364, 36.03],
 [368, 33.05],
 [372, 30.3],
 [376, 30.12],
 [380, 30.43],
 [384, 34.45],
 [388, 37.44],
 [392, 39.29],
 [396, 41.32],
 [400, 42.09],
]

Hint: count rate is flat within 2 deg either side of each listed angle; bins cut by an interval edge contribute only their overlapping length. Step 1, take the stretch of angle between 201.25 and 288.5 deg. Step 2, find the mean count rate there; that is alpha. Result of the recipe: 43.8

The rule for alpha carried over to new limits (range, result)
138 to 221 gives 43.5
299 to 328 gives 43.9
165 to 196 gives 43.6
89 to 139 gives 43.4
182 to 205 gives 43.7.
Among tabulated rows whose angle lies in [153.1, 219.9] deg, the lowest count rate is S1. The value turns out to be 41.76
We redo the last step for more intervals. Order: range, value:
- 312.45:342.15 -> 41.18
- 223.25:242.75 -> 42.92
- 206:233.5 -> 42.62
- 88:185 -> 41.74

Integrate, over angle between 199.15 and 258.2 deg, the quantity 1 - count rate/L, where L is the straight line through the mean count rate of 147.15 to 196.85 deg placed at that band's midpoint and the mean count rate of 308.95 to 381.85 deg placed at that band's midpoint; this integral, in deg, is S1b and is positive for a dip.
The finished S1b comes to -1.4 deg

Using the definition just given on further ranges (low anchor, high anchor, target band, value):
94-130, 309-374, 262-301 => -2.3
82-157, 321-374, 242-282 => -2.6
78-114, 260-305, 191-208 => 0.1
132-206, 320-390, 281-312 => -3.1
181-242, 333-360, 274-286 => -0.1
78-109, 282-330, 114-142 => -0.3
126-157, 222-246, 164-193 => -0.1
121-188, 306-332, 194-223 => 0.1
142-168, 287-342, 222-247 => 0.3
